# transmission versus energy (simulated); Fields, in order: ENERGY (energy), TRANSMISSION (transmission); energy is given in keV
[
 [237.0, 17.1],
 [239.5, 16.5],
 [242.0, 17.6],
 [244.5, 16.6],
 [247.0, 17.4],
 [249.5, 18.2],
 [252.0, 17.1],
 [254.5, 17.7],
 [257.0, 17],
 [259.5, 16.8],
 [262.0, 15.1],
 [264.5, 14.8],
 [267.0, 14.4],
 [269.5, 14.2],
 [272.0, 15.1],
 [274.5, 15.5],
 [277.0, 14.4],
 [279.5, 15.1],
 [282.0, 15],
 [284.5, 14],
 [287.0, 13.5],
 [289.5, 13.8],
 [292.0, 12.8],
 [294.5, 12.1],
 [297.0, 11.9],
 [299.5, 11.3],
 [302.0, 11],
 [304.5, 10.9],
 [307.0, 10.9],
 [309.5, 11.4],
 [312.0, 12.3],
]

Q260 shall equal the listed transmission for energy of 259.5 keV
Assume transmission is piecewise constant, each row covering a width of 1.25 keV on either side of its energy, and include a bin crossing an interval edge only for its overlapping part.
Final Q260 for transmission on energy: 16.8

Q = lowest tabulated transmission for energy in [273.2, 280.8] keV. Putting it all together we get 14.4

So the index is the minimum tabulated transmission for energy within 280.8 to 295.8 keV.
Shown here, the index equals 12.1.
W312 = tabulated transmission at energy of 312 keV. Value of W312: 12.3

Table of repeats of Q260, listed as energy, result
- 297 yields 11.9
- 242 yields 17.6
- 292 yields 12.8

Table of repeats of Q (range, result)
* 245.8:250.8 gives 17.4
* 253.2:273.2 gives 14.2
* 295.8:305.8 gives 10.9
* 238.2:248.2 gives 16.5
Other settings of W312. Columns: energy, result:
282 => 15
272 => 15.1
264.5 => 14.8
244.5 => 16.6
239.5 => 16.5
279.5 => 15.1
